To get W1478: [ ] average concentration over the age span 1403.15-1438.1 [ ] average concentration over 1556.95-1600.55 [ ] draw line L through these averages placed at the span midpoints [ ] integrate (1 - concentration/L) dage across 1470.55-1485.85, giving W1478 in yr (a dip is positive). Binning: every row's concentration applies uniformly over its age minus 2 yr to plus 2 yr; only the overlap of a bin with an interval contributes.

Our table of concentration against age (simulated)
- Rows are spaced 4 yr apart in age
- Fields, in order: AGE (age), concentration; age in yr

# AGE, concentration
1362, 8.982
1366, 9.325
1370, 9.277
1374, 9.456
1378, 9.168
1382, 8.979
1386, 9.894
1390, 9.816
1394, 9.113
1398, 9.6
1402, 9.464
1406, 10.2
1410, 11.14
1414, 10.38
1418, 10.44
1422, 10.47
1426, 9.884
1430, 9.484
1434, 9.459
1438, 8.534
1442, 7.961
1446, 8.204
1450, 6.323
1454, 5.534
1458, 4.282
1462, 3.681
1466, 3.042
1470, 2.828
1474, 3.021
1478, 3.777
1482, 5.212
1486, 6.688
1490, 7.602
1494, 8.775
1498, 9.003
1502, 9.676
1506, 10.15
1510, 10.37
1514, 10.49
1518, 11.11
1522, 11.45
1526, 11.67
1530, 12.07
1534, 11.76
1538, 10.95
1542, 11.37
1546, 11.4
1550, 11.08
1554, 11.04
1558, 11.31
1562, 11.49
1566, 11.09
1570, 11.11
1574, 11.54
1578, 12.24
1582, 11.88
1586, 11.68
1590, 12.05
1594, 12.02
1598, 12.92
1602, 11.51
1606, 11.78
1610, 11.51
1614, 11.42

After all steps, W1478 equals 9.3 yr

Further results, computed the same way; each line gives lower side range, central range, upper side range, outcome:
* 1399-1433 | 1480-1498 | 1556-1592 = 5.9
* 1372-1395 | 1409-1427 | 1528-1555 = -1.1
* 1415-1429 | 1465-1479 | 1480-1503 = 8.8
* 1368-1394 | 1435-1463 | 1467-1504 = 3.1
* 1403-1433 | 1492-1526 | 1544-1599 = 2.6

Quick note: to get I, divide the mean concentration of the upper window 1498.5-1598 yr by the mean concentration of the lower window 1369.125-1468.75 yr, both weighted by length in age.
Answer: 1.3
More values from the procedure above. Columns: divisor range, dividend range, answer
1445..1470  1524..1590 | 2.36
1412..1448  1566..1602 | 1.26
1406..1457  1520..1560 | 1.28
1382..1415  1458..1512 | 0.64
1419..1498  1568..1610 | 1.78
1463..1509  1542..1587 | 1.79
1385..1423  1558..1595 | 1.16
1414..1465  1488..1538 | 1.32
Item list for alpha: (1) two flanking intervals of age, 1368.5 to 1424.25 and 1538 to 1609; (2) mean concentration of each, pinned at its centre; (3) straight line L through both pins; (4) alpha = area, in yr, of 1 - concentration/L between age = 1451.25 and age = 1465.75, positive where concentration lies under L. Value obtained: 8.4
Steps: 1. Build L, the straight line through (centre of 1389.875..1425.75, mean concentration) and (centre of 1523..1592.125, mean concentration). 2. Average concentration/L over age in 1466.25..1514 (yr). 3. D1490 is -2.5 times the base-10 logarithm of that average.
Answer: 0.48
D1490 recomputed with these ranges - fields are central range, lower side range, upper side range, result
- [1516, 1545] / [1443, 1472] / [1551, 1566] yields -0.21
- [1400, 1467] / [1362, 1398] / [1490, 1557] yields 0.19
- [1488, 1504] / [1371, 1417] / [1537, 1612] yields 0.23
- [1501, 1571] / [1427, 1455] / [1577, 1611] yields -0.06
